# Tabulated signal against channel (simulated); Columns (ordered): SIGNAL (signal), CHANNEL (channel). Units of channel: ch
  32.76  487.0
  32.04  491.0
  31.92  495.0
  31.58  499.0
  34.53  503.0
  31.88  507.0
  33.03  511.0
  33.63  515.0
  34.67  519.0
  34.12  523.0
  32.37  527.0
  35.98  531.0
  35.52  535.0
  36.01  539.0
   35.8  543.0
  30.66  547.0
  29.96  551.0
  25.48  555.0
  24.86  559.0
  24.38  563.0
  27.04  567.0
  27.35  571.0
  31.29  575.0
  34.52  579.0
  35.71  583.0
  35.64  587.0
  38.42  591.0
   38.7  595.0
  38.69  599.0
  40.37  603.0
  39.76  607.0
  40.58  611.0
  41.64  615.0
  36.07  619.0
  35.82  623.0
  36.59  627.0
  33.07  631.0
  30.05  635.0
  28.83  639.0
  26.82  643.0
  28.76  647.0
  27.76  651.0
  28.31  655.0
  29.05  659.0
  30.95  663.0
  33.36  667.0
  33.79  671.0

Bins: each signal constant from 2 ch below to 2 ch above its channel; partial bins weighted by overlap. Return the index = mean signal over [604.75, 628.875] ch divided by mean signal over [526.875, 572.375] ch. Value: 1.26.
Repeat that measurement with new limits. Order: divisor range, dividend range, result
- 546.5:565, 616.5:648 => 1.20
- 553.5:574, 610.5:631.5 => 1.43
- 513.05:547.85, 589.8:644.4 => 1.05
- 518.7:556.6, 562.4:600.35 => 1.01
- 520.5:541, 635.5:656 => 0.81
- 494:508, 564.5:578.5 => 0.89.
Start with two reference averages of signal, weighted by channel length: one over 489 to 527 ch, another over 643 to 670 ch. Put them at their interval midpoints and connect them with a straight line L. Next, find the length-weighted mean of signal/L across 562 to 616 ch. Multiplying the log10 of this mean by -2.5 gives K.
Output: -0.14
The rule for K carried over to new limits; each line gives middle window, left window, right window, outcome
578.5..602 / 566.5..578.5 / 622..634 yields -0.19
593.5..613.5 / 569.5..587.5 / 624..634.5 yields -0.18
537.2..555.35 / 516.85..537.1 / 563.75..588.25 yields 0.04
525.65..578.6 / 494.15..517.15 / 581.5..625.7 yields 0.16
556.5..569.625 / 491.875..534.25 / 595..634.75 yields 0.36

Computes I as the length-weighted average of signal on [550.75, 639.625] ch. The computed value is 33.8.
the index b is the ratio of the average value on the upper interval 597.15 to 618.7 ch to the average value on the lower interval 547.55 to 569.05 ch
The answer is 1.5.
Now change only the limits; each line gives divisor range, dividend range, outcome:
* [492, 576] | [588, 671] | 1.08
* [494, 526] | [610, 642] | 1.05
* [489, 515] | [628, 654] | 0.90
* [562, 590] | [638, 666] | 0.92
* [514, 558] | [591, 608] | 1.19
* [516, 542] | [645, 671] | 0.86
